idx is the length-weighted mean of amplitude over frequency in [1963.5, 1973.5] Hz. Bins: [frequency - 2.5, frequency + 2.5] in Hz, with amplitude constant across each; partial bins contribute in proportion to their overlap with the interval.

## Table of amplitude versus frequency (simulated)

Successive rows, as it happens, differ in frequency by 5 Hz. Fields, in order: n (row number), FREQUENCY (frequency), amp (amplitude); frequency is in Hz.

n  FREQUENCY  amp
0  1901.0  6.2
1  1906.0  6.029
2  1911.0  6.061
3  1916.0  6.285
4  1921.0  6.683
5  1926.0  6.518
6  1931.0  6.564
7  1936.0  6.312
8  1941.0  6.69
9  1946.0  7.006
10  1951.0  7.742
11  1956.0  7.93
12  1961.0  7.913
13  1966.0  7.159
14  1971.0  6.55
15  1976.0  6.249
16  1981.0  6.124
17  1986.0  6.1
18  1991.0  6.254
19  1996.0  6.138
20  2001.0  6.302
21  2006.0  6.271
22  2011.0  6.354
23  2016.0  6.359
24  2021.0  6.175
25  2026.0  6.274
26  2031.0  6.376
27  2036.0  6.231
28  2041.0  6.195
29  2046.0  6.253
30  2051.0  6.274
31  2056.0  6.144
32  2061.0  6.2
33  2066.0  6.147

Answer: 6.85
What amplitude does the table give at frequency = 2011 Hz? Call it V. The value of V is 6.354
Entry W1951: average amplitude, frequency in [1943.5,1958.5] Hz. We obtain 7.56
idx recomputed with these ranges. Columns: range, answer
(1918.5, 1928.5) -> 6.6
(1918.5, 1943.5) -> 6.55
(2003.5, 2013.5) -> 6.31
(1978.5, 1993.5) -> 6.16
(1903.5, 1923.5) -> 6.26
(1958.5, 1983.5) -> 6.8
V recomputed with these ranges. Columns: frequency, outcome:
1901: 6.2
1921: 6.683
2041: 6.195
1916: 6.285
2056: 6.144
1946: 7.006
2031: 6.376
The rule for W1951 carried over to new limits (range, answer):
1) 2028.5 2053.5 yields 6.27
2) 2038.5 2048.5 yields 6.22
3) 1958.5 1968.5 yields 7.54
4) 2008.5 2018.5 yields 6.36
